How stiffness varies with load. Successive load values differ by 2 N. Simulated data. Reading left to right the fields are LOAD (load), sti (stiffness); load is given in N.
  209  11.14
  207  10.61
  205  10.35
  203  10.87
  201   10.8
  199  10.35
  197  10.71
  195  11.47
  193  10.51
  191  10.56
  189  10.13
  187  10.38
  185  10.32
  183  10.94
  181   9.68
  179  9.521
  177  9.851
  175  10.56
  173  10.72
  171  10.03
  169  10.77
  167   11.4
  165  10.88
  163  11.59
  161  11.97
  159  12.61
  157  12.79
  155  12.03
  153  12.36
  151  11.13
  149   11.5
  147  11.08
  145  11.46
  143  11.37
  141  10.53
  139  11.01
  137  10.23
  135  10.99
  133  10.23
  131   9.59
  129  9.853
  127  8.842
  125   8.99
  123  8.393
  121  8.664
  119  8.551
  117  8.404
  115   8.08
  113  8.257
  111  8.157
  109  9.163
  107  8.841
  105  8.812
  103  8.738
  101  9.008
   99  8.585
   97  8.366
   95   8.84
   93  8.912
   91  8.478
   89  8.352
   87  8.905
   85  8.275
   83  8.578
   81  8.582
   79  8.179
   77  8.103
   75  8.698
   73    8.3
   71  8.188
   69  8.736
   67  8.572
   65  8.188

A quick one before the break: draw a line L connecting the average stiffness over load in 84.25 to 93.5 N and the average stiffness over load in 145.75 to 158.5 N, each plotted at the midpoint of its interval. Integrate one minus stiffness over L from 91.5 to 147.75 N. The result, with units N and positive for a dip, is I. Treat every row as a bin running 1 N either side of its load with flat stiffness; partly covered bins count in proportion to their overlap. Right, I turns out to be 4.6 N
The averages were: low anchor 8.58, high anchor 11.8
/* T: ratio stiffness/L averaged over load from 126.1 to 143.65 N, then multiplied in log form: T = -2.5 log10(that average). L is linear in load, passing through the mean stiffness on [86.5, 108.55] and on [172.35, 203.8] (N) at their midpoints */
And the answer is -0.09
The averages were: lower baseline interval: 8.72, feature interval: 10.3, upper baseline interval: 10.5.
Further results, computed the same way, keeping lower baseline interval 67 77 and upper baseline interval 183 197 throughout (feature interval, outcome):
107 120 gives 0.09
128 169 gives -0.14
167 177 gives -0.03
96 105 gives 0.03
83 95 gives 0.02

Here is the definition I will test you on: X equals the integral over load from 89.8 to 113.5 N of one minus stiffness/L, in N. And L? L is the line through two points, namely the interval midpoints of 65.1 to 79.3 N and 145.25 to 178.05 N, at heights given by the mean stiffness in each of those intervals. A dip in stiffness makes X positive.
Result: 1.7 N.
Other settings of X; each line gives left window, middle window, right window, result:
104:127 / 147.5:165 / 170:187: -4.12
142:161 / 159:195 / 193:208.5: 1.93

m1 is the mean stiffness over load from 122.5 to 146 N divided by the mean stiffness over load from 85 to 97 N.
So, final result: 1.18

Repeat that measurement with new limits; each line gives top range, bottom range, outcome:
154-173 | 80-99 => 1.34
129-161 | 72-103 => 1.31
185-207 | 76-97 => 1.25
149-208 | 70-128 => 1.27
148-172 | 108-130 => 1.34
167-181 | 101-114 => 1.18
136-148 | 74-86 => 1.30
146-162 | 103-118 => 1.40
